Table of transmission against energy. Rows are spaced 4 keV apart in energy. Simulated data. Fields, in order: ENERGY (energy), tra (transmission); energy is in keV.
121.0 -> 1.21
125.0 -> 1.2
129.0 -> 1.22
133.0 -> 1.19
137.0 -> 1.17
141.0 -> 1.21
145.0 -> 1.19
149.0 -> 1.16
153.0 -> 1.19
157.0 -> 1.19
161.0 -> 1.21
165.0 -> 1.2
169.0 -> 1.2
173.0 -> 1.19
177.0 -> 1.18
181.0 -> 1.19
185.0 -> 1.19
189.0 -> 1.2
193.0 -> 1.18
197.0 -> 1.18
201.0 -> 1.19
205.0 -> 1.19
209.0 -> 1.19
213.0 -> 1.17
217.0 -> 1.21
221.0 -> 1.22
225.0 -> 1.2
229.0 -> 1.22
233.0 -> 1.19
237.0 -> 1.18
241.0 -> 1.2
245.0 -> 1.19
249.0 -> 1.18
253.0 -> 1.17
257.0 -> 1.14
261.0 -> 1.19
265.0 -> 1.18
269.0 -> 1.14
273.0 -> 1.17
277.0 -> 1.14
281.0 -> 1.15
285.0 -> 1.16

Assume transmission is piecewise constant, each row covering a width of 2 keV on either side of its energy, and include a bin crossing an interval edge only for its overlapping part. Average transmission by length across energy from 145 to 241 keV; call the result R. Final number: 1.19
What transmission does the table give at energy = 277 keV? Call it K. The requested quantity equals 1.14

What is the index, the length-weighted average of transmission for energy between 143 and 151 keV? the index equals 1.17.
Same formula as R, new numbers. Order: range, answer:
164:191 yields 1.19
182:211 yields 1.19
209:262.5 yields 1.19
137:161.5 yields 1.19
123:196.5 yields 1.19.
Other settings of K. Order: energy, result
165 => 1.2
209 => 1.19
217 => 1.21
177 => 1.18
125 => 1.2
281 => 1.15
